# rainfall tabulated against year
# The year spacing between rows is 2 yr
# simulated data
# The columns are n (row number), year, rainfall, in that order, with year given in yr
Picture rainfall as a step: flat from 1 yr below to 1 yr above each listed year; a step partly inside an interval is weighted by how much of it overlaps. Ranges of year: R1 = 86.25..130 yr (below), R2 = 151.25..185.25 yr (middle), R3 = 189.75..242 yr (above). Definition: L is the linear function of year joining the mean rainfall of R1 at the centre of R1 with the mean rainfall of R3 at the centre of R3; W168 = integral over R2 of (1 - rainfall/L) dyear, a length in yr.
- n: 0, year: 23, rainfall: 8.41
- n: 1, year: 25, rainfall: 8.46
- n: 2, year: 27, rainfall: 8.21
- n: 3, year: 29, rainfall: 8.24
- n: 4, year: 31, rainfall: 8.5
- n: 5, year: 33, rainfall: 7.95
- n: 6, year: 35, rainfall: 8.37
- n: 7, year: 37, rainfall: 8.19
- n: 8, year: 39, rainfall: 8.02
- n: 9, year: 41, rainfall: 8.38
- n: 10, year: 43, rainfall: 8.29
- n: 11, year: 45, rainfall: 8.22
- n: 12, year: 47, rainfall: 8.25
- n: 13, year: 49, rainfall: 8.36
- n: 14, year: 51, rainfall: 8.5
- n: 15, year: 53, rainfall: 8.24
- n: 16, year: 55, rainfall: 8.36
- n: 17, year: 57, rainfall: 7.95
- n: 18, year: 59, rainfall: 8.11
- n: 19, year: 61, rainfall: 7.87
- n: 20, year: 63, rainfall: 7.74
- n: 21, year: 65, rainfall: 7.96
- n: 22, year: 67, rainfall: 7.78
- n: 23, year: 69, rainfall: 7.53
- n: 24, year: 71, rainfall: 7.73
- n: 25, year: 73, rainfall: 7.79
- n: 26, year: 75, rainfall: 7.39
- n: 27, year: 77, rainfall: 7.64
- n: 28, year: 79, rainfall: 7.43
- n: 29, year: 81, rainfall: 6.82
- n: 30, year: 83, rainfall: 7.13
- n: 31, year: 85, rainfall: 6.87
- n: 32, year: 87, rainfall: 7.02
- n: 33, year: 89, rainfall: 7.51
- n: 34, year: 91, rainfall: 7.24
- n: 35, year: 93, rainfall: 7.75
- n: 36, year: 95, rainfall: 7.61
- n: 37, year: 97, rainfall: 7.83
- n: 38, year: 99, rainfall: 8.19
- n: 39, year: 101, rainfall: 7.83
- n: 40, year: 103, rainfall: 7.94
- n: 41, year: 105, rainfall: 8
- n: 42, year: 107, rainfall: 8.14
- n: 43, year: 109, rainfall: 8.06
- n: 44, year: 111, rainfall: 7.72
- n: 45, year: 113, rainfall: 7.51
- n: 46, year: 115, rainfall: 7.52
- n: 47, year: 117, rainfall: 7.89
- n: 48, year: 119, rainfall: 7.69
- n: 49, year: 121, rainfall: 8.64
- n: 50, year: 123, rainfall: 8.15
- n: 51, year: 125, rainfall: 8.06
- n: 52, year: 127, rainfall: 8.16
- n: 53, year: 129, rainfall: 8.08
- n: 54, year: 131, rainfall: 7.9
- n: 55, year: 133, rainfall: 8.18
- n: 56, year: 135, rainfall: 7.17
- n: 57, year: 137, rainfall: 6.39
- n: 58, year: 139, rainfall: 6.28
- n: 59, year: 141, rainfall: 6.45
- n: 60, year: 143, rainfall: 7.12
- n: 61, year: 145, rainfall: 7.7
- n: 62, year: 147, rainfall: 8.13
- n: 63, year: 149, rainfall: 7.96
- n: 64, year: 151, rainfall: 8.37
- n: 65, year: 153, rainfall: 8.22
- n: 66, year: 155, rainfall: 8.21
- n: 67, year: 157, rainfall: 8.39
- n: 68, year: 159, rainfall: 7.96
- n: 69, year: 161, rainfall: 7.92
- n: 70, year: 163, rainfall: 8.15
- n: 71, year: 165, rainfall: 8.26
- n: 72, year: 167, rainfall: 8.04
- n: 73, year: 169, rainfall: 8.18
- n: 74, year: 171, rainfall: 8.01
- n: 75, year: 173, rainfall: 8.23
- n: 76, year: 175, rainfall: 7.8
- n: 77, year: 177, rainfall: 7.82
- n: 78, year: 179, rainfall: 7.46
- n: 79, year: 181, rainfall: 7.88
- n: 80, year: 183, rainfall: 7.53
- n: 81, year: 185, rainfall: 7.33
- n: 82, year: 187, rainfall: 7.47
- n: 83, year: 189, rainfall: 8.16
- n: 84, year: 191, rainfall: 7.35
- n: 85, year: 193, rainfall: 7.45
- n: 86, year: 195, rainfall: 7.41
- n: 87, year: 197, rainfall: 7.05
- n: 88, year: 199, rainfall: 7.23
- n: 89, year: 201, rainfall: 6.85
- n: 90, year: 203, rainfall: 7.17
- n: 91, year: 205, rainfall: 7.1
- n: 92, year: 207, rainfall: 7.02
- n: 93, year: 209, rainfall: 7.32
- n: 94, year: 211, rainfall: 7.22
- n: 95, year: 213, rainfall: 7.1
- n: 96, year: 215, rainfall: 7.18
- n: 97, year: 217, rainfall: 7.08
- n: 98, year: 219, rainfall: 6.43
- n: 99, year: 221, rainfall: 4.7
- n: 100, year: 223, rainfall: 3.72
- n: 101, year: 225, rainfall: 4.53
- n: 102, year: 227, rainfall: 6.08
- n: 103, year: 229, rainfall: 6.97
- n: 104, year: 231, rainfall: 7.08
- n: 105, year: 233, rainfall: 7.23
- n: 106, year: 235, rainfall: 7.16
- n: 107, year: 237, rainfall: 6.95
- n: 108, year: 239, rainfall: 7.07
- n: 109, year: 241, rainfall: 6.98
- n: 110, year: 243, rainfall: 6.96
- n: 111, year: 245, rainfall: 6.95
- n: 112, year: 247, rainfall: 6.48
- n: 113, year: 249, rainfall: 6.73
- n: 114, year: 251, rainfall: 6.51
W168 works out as -3.5 yr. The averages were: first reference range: 7.85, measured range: 7.99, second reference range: 6.75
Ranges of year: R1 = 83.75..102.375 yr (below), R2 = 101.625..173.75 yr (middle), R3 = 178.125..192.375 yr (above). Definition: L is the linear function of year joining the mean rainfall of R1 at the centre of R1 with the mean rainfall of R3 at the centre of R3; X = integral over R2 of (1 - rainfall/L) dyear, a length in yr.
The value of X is -2.7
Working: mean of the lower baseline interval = 7.54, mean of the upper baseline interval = 7.59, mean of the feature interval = 7.85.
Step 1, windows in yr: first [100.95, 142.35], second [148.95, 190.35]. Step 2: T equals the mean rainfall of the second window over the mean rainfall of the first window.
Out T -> 1.03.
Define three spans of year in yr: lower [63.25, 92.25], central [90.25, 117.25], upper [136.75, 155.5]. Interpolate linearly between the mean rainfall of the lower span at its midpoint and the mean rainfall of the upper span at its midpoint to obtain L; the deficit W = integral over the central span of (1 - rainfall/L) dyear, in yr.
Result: -1.3 yr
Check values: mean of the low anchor 7.43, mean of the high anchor 7.51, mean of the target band 7.8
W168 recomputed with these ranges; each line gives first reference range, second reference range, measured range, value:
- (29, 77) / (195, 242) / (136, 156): -0.6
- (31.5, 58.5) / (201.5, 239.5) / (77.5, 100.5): 1.2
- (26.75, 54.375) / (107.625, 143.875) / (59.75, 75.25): 0.6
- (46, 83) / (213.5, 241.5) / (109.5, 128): -1.5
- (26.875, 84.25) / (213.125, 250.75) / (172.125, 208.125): -3.3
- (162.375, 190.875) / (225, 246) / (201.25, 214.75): 0.3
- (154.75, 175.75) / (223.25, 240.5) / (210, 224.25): 1.5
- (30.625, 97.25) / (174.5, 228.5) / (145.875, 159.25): -1.7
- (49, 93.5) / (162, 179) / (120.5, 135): -0.4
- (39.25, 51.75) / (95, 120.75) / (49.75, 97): 2.7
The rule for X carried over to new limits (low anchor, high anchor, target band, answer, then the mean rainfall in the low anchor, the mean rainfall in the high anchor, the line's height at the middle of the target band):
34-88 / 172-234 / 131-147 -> 0.5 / 7.85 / 7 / 7.38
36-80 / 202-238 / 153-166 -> -1.9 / 7.99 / 6.56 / 7.09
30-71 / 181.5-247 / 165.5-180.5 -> -1.6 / 8.12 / 6.87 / 7.19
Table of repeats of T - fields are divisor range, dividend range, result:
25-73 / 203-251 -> 0.82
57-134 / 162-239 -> 0.92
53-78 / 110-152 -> 0.98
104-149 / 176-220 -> 0.95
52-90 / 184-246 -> 0.90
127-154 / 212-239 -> 0.84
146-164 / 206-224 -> 0.79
